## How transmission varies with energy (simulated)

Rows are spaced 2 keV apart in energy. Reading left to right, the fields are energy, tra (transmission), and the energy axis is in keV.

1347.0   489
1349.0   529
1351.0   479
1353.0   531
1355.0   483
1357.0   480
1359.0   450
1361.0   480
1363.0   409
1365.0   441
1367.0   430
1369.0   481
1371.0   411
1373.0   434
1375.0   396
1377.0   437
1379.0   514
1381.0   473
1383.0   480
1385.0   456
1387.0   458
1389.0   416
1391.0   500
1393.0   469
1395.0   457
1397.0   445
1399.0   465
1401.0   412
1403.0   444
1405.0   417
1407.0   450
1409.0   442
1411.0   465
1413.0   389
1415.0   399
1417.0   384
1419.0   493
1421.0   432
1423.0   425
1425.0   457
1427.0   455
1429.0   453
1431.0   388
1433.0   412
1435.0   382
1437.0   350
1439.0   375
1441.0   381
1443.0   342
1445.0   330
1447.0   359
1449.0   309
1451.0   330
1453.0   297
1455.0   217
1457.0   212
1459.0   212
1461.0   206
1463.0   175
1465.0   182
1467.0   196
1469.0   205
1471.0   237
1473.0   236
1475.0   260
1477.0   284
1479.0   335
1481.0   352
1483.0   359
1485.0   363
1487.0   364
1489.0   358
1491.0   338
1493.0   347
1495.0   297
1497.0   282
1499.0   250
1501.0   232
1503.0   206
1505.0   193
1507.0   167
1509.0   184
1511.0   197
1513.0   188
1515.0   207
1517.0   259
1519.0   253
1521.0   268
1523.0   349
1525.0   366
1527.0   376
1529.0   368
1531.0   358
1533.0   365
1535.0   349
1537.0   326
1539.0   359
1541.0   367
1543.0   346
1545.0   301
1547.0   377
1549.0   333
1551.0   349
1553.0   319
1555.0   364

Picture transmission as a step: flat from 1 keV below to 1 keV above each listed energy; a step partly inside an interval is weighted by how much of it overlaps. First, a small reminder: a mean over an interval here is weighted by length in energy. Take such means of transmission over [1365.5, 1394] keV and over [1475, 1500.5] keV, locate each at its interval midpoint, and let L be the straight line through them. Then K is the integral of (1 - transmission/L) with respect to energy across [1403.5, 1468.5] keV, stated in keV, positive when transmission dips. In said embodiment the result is 6.1 keV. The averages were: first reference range 454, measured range 353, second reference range 323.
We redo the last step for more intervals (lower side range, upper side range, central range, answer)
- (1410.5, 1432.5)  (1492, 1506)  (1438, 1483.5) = 8.7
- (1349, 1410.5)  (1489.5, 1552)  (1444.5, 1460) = 3.8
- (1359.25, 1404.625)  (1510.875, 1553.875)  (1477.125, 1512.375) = 7.1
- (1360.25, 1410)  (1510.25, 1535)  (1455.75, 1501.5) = 9.4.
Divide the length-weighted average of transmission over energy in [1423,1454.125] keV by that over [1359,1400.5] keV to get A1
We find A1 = 0.83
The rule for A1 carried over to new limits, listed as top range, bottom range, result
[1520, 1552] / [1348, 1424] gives 0.77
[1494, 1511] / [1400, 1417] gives 0.53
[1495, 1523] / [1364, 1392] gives 0.51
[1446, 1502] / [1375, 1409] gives 0.61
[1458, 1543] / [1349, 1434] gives 0.63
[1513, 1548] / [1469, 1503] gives 1.08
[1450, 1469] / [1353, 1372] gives 0.49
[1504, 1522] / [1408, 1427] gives 0.49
